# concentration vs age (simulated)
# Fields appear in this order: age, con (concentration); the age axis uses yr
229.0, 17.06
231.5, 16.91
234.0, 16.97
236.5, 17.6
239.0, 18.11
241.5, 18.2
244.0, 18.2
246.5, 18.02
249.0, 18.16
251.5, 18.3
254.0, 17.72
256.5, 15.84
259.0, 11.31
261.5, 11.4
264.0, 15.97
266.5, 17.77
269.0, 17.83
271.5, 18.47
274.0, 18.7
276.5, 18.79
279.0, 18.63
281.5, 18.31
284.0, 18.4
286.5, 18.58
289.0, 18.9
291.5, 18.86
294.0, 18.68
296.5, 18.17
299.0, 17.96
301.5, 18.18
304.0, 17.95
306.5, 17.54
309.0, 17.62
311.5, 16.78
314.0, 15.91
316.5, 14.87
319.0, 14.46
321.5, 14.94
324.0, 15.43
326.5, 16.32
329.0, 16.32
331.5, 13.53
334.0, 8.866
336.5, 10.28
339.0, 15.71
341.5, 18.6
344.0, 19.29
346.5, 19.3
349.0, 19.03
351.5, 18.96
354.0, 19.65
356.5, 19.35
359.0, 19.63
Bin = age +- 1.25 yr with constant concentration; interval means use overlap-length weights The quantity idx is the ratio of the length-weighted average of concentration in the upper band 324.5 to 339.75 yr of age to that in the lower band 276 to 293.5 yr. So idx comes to 0.73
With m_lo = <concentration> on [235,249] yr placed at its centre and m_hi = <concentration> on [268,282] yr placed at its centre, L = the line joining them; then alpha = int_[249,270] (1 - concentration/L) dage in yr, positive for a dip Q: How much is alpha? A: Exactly 2.7 yr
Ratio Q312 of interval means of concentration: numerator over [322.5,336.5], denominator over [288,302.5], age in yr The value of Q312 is 0.75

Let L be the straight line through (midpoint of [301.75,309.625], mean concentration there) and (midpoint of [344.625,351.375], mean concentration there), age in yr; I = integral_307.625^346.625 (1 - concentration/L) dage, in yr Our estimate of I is 6.4 yr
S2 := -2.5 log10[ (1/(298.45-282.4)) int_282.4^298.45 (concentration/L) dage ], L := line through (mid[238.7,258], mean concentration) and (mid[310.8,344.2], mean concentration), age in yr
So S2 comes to -0.15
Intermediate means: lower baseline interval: 17.7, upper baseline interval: 14.9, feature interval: 18.6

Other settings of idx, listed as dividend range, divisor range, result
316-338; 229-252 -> 0.78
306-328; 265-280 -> 0.87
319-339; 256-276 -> 0.86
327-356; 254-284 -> 0.98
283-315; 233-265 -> 1.08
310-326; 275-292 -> 0.83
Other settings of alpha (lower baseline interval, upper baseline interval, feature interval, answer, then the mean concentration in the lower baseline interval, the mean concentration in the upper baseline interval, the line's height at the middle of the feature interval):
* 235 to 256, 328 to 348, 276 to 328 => -3.3 yr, 17.9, 15.3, 16.3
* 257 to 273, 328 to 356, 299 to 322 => -0.8 yr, 15.5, 16.4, 16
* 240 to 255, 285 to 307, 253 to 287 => 2.4 yr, 18.1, 18.3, 18.2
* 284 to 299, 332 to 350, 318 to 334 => 1.8 yr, 18.6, 15.7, 16.6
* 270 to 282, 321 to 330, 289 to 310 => -1.1 yr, 18.6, 15.8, 17.3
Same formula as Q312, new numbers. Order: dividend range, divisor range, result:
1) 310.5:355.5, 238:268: 0.97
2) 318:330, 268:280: 0.84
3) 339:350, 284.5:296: 1.00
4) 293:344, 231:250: 0.90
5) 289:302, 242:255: 1.02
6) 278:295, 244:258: 1.06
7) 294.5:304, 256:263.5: 1.41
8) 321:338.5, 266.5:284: 0.74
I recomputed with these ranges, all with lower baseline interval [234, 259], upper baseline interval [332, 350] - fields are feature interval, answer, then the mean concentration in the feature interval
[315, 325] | 0.7 yr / 14.9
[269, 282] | -1.2 yr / 18.5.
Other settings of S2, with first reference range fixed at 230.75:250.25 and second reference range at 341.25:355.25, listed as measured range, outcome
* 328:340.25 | 0.422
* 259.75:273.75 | 0.117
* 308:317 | 0.145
